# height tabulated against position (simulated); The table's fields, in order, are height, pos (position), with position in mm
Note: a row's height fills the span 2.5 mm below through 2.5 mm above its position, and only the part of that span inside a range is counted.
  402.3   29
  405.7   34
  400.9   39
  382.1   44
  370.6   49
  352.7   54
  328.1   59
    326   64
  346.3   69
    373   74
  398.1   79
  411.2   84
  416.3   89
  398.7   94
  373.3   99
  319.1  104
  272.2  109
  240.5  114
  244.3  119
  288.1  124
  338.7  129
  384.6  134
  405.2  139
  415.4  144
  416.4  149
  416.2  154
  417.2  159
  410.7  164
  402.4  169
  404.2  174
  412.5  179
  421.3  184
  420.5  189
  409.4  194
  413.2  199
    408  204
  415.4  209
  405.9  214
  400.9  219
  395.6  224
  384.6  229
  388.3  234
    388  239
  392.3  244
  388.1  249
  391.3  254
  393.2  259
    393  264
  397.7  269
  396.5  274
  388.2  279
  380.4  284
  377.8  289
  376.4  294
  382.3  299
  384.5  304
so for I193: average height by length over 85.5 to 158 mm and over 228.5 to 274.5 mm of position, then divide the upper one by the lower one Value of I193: 1.10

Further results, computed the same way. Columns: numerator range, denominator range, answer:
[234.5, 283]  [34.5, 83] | 1.07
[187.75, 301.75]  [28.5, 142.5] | 1.11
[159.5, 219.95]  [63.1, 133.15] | 1.21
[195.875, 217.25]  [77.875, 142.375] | 1.19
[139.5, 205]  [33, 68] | 1.13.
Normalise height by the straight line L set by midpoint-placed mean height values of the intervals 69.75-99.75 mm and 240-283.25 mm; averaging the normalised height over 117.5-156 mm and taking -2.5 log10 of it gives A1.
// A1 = 0.08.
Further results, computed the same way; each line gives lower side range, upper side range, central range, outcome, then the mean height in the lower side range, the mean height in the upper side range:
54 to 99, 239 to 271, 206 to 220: -0.06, 373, 392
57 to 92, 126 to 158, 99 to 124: 0.34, 372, 395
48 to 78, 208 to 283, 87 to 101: -0.11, 351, 394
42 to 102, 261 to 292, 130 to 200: -0.08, 373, 389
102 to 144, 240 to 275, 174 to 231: -0.13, 318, 393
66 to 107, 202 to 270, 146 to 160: -0.08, 378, 396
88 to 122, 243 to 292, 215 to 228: -0.08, 319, 390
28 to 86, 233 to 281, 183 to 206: -0.08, 374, 392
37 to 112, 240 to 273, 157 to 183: -0.09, 364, 393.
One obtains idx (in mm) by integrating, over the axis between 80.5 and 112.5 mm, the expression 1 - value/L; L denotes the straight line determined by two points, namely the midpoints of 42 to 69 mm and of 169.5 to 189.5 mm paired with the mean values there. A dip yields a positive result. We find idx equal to 0.7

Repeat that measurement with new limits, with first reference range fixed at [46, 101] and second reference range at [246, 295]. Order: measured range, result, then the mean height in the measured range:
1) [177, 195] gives -1.6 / 417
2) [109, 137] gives 5.8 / 299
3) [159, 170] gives -0.9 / 410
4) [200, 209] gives -0.7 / 411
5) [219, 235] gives -0.3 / 391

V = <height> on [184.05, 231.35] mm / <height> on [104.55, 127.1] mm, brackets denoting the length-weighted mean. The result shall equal 1.52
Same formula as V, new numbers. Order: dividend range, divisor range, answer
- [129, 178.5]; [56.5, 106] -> 1.10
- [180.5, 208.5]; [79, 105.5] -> 1.07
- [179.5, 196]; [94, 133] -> 1.36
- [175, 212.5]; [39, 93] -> 1.11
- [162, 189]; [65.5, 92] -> 1.06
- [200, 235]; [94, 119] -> 1.31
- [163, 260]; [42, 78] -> 1.13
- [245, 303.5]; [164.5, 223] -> 0.95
